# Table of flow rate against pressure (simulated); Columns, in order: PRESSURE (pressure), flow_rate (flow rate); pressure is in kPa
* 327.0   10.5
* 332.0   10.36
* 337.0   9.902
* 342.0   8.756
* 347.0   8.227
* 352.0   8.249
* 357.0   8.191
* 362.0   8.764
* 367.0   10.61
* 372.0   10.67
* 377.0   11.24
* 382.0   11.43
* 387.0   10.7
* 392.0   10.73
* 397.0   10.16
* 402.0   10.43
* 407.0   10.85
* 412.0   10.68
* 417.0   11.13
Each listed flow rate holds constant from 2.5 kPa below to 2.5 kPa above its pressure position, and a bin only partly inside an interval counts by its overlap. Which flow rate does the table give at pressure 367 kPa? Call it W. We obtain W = 10.61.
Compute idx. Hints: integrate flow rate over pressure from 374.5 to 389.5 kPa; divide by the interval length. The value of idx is 11.1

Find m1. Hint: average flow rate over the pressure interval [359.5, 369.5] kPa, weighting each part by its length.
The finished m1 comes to 9.69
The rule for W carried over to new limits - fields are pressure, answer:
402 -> 10.43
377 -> 11.24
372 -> 10.67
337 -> 9.902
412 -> 10.68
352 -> 8.249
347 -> 8.227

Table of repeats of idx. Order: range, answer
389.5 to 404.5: 10.4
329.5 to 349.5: 9.31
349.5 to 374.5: 9.3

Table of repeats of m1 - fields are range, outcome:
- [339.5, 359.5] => 8.36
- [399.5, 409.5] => 10.6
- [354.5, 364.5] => 8.48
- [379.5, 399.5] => 10.8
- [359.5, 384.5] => 10.5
